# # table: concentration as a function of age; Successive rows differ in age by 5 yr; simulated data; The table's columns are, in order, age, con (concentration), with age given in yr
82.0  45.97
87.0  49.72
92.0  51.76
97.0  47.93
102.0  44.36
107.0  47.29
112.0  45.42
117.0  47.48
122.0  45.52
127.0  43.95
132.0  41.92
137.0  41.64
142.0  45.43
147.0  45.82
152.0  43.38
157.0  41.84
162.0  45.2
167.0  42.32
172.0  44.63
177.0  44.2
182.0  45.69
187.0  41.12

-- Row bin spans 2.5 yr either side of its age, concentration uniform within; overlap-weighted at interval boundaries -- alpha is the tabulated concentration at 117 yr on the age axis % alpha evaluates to 47.48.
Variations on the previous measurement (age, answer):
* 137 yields 41.64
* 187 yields 41.12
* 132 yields 41.92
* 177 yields 44.2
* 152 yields 43.38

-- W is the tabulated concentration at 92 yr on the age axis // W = 51.76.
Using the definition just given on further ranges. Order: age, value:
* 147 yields 45.82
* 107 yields 47.29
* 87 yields 49.72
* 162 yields 45.2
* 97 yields 47.93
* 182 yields 45.69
